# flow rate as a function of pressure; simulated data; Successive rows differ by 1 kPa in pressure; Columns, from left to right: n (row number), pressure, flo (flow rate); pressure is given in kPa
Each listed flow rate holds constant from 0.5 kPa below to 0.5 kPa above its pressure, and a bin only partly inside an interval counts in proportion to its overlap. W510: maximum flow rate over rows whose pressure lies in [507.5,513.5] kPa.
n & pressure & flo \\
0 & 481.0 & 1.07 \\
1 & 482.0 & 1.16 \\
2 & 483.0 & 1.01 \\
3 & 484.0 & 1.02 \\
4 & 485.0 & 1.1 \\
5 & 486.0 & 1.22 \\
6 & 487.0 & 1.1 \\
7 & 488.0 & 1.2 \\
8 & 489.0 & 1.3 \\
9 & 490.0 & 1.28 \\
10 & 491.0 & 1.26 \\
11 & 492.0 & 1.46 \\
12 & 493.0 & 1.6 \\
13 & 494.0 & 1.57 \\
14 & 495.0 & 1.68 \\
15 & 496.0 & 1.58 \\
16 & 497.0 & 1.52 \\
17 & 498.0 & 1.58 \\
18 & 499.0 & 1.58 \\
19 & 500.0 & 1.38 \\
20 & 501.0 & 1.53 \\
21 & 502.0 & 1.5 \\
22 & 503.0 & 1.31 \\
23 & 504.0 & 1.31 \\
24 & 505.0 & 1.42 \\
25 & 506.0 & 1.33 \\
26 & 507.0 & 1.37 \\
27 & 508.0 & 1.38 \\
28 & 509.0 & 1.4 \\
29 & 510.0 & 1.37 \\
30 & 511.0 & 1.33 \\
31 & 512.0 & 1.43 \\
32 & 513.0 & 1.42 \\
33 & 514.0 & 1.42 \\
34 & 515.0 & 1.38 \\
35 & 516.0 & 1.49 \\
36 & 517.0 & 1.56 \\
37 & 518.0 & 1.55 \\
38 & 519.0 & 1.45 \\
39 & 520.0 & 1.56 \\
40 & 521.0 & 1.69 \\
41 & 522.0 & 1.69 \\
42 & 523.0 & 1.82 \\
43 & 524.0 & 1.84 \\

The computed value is 1.43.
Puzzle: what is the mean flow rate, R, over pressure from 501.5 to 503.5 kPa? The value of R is 1.41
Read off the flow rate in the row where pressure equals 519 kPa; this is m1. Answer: 1.45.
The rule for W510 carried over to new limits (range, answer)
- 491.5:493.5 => 1.6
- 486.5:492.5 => 1.46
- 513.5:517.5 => 1.56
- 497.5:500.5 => 1.58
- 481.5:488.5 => 1.22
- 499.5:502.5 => 1.53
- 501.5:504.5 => 1.5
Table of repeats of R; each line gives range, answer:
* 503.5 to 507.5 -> 1.36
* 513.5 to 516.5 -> 1.43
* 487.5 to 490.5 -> 1.26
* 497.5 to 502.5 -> 1.51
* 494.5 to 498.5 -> 1.59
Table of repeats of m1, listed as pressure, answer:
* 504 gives 1.31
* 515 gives 1.38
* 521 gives 1.69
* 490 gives 1.28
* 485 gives 1.1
